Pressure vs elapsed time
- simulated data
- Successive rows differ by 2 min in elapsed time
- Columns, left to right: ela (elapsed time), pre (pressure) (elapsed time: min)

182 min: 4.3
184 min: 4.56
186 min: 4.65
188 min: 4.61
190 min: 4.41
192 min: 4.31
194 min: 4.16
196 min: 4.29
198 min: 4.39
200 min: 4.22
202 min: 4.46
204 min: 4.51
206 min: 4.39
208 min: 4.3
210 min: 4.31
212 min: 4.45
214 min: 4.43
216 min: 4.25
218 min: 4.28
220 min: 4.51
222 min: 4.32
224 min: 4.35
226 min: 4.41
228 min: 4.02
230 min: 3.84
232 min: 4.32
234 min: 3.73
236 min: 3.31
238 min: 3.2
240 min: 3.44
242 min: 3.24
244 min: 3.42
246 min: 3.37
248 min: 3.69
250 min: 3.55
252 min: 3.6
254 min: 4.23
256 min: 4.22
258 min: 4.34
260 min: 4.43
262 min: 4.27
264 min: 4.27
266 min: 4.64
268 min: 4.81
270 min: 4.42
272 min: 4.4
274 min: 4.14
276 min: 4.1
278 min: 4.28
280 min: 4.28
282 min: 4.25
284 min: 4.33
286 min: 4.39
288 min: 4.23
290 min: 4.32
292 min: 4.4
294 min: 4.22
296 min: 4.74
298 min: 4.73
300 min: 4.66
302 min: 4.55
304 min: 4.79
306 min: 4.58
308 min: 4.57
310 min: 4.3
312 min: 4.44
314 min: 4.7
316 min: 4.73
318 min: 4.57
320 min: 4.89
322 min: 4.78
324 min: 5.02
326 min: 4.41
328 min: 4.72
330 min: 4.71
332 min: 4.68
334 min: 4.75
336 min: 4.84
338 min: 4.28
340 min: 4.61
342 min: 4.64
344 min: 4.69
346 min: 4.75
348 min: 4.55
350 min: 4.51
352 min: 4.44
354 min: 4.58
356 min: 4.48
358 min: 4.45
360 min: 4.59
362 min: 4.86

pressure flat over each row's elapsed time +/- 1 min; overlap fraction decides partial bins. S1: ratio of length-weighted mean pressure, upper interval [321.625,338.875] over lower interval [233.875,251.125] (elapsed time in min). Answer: 1.37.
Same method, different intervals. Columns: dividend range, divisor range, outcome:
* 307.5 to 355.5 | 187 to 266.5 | 1.13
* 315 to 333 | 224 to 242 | 1.25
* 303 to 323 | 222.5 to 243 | 1.22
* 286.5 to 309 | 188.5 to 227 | 1.04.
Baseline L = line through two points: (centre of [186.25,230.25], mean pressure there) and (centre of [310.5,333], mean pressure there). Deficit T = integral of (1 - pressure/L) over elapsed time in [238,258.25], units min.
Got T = 3.6 min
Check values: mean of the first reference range 4.34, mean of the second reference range 4.69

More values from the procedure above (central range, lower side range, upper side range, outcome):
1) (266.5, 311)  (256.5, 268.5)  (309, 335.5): 1.04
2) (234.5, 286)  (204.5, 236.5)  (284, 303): 4.05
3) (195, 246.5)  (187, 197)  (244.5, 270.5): 2.21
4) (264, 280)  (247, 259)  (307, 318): -0.97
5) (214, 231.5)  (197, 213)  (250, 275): 0.36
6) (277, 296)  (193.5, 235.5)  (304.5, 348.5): 0.81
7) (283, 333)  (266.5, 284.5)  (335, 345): -1.11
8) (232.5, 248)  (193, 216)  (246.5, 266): 2.70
